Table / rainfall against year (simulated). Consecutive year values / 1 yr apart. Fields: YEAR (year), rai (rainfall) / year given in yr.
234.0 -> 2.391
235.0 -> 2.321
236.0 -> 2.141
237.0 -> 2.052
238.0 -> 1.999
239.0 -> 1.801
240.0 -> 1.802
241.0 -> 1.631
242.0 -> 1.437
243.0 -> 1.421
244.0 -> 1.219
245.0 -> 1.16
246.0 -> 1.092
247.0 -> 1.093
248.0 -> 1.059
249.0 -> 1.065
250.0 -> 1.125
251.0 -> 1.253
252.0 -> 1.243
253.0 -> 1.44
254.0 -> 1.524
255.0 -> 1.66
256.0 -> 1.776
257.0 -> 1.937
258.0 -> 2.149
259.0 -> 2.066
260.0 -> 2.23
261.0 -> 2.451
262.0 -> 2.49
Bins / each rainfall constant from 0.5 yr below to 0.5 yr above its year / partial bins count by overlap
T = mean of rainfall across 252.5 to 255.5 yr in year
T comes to 1.54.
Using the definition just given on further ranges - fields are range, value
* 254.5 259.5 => 1.92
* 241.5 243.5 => 1.43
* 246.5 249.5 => 1.07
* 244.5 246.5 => 1.13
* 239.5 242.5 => 1.62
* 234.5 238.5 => 2.13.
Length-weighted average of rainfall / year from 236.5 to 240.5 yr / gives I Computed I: 1.91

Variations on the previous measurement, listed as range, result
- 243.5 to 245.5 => 1.19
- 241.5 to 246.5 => 1.27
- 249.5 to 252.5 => 1.21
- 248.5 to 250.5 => 1.09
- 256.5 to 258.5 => 2.04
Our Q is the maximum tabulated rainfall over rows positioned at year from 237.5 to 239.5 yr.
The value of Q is 1.999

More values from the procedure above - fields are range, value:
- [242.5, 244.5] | 1.421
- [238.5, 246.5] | 1.802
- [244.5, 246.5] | 1.16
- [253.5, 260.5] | 2.23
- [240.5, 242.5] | 1.631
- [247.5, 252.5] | 1.253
